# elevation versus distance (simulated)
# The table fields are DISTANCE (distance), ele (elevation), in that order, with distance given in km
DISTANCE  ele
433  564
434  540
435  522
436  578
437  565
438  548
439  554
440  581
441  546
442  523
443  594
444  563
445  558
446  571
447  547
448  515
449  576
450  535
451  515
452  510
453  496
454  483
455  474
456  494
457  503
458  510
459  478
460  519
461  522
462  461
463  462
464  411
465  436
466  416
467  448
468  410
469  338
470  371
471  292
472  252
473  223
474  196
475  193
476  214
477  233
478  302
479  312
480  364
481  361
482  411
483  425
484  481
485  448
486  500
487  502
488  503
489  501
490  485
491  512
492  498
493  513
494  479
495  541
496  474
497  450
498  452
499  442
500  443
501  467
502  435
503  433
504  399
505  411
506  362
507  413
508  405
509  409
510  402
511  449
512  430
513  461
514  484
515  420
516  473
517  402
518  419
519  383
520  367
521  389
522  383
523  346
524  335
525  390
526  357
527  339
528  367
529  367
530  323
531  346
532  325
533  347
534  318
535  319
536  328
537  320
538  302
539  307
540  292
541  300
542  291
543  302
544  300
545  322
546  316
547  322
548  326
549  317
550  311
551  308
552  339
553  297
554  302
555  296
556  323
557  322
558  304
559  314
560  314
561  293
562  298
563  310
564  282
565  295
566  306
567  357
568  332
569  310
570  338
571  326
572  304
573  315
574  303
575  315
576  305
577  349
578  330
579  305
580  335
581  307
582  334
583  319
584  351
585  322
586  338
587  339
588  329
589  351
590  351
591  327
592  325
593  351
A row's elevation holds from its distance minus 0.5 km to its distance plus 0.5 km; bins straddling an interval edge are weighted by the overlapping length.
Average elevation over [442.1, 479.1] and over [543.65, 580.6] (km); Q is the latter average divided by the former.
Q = 0.73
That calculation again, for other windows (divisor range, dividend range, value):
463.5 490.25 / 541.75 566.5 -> 0.83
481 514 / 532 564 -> 0.69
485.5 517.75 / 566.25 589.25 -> 0.72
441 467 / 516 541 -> 0.69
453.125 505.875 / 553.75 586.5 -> 0.75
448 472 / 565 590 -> 0.71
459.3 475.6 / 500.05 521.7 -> 1.13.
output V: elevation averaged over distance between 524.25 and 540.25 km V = 335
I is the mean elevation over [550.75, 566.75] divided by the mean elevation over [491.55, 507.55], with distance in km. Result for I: 0.68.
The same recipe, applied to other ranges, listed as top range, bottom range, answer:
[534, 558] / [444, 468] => 0.63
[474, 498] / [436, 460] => 0.78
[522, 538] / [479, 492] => 0.75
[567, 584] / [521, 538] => 0.94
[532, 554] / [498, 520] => 0.74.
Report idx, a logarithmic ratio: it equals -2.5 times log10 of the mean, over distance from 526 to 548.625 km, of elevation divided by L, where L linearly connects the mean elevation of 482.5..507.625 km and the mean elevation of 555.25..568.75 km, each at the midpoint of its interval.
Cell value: 0.14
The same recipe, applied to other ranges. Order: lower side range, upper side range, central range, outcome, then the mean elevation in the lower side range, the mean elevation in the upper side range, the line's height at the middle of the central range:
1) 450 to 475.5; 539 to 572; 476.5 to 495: -0.123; 419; 311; 392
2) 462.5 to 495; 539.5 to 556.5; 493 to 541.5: -0.132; 393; 310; 347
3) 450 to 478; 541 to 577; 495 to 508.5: -0.182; 403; 312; 367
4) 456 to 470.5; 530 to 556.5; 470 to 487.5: 0.244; 450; 315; 424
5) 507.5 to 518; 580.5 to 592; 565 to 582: 0.096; 433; 333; 350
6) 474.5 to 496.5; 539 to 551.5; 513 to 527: -0.115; 421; 309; 356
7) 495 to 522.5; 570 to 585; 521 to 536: 0.142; 426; 322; 396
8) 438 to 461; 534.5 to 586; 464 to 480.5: 0.471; 530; 315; 485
